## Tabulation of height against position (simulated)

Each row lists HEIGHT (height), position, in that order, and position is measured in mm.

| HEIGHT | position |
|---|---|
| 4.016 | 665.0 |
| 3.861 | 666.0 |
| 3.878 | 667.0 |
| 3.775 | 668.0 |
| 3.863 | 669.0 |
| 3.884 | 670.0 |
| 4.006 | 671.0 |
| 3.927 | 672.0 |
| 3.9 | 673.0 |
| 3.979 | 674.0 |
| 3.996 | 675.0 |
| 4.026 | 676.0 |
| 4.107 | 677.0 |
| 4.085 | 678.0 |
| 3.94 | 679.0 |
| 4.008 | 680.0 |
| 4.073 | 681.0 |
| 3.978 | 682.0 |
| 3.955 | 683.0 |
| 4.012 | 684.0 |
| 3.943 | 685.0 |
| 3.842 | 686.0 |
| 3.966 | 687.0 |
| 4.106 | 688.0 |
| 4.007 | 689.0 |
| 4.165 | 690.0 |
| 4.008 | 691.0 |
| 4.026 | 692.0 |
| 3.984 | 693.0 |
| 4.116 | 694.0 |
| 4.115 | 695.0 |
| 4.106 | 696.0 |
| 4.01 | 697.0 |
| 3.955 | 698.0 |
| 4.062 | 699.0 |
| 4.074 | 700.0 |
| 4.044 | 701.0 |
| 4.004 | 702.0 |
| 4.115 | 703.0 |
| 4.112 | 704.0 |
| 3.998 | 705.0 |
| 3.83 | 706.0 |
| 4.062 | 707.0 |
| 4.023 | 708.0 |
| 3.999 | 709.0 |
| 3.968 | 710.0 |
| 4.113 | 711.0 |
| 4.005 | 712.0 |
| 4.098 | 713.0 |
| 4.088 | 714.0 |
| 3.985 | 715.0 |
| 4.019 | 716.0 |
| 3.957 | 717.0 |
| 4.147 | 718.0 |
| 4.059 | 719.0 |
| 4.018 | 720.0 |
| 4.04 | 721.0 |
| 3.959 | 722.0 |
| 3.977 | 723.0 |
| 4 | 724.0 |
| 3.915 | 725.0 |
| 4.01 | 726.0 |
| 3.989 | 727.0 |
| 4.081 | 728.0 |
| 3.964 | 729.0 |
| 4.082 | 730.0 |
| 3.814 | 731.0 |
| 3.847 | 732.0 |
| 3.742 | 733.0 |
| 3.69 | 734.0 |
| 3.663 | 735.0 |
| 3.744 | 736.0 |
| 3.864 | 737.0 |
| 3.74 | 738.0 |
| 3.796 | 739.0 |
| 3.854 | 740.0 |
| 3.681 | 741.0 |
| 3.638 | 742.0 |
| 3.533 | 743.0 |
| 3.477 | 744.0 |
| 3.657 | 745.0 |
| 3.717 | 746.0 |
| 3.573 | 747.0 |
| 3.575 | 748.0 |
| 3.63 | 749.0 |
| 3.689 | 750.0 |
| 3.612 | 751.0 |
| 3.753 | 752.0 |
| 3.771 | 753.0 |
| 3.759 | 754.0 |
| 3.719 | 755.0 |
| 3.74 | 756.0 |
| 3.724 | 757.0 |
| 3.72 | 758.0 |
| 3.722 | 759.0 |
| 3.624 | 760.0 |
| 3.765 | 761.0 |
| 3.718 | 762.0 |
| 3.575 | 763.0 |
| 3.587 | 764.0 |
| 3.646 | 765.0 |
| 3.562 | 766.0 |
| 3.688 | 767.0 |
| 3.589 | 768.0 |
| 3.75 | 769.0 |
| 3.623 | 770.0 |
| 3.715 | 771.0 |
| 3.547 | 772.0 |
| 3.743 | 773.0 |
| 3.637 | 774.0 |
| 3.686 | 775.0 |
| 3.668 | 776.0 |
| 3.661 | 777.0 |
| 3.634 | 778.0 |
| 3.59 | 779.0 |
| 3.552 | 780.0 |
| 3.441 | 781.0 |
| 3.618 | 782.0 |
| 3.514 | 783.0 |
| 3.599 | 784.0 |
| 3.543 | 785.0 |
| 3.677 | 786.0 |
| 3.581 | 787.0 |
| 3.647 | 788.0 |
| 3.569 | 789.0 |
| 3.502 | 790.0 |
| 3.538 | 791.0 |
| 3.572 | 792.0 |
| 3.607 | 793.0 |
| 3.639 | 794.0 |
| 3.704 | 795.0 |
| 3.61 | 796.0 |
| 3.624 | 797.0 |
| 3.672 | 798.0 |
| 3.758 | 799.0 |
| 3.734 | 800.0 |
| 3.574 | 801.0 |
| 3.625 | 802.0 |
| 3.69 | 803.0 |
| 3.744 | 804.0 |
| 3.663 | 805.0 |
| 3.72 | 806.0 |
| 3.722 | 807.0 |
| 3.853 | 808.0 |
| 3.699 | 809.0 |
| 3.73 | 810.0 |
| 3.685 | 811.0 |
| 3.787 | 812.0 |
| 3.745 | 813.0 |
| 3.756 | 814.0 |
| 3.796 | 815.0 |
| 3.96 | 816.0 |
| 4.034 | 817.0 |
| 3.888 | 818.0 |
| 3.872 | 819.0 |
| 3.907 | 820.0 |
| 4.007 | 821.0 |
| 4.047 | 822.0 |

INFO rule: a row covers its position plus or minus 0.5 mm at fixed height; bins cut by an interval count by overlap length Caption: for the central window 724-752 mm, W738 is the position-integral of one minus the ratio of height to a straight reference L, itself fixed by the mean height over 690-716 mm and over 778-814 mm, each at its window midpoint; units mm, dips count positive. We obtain 0.9 mm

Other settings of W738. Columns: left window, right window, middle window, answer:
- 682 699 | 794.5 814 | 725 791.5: 2.5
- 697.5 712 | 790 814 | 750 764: 0.5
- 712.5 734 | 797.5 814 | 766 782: 0.8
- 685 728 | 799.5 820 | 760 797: 2.2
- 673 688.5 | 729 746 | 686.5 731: -1.8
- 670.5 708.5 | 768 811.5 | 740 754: 0.6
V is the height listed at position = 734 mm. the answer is 3.69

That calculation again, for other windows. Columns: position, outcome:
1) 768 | 3.589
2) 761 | 3.765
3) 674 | 3.979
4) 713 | 4.098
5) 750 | 3.689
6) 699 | 4.062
